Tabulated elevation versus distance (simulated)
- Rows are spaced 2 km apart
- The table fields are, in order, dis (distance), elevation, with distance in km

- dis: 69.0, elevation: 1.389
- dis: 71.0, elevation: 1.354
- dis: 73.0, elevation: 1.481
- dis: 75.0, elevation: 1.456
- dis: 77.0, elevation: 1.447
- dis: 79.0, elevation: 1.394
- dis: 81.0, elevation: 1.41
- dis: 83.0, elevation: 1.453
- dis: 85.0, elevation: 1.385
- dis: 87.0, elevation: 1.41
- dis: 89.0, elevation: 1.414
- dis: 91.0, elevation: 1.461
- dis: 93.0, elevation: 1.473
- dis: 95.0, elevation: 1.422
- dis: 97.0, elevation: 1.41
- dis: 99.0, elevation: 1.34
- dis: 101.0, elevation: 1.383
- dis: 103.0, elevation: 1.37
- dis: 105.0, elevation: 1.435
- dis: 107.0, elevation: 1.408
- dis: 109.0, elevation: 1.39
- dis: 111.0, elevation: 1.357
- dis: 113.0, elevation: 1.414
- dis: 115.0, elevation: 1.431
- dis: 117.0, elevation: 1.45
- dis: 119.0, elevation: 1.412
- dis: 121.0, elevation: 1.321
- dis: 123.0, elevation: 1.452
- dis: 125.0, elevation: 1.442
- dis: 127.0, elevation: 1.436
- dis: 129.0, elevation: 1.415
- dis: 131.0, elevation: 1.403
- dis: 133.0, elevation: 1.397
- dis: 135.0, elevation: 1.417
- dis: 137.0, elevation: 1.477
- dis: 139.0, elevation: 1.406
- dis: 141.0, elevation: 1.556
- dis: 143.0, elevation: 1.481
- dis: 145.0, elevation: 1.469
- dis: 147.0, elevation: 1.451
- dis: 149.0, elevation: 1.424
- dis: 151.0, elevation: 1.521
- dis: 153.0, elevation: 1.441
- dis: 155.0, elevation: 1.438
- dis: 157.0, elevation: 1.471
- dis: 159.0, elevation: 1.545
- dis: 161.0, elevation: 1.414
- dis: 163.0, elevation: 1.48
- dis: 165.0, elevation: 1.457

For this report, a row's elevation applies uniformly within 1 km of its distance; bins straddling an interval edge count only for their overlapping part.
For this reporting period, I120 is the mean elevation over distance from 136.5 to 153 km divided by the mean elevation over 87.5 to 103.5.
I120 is 1.0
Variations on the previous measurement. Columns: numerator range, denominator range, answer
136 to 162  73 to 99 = 1.03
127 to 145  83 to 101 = 1.02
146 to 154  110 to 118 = 1.03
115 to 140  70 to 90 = 1.00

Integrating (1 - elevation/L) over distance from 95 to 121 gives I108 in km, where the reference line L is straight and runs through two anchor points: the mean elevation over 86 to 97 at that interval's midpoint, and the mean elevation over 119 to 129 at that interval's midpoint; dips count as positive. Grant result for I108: 0.5 km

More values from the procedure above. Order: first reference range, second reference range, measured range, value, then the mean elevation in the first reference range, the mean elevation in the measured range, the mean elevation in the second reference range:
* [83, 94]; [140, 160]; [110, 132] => 0.7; 1.43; 1.41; 1.48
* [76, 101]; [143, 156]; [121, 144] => 0.1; 1.42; 1.44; 1.46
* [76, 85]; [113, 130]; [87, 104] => 0.1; 1.42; 1.41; 1.42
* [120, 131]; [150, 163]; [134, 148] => -0.2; 1.41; 1.47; 1.47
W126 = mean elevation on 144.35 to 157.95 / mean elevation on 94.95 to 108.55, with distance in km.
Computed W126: 1.05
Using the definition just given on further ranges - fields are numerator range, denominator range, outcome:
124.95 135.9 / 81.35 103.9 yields 1.00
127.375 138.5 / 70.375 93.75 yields 1.00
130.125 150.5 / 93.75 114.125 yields 1.04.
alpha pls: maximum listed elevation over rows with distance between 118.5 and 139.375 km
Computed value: 1.477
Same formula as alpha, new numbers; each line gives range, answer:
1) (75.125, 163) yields 1.556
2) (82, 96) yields 1.473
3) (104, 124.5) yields 1.452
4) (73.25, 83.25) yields 1.456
